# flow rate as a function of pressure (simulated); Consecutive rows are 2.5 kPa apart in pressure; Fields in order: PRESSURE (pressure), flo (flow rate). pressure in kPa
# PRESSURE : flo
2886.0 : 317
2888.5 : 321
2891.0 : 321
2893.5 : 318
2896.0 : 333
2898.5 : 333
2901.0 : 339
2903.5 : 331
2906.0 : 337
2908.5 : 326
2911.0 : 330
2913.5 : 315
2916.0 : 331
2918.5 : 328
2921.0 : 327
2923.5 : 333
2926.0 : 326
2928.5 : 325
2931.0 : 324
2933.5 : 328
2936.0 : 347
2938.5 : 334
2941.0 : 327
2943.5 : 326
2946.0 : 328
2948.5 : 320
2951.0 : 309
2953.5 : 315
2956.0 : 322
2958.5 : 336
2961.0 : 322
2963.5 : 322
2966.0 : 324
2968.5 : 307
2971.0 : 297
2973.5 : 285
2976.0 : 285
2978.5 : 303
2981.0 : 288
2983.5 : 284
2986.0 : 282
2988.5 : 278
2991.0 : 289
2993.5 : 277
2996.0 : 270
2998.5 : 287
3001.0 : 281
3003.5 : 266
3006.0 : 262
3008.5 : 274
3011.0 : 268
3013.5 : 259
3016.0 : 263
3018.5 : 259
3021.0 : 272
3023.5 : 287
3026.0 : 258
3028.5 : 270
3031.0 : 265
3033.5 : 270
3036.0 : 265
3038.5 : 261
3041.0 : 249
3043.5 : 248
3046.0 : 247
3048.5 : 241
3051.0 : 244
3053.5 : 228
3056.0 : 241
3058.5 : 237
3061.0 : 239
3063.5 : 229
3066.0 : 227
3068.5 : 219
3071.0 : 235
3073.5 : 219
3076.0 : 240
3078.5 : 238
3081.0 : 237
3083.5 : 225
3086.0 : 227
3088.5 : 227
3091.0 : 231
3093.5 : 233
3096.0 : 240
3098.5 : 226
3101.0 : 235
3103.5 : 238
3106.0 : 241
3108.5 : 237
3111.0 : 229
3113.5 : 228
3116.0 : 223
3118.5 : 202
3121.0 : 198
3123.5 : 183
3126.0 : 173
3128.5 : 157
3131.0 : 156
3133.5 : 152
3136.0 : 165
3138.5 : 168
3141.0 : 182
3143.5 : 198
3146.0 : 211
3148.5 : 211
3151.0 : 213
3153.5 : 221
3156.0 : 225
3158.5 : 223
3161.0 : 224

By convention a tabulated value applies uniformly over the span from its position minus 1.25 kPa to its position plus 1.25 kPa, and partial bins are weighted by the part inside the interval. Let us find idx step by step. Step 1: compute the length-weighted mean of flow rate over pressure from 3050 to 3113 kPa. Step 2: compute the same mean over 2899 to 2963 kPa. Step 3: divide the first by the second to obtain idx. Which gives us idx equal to 0.7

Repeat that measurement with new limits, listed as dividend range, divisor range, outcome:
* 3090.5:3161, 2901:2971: 0.64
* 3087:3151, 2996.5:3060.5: 0.79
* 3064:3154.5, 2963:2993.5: 0.72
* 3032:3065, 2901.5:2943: 0.75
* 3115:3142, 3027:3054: 0.70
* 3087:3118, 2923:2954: 0.71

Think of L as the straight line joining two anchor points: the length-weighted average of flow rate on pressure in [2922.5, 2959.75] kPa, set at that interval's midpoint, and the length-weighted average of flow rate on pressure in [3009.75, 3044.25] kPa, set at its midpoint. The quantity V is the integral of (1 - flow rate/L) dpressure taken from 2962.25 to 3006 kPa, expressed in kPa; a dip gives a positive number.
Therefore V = 0.97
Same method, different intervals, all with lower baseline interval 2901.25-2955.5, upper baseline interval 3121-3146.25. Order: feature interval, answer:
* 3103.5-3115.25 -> -2.5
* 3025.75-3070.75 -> -1.5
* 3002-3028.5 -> -0.5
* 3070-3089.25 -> -1.5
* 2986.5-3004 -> -0.1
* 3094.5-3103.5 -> -1.5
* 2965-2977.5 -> -0.2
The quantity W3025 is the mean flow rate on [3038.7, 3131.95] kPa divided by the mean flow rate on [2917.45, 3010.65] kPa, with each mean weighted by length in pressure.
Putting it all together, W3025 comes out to 0.74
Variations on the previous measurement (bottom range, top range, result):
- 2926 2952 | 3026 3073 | 0.75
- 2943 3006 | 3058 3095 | 0.77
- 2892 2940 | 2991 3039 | 0.82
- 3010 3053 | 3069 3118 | 0.89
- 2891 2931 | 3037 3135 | 0.68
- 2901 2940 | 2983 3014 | 0.83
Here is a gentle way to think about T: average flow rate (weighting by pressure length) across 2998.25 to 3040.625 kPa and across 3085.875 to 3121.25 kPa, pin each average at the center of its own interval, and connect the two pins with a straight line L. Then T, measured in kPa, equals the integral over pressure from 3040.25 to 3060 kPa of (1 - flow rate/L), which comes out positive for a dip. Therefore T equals 0.9 kPa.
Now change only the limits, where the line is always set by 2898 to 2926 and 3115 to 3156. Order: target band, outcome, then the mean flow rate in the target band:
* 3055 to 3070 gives 0.21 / 232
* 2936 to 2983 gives -2.24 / 314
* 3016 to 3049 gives -0.97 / 261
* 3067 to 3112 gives -2.95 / 232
